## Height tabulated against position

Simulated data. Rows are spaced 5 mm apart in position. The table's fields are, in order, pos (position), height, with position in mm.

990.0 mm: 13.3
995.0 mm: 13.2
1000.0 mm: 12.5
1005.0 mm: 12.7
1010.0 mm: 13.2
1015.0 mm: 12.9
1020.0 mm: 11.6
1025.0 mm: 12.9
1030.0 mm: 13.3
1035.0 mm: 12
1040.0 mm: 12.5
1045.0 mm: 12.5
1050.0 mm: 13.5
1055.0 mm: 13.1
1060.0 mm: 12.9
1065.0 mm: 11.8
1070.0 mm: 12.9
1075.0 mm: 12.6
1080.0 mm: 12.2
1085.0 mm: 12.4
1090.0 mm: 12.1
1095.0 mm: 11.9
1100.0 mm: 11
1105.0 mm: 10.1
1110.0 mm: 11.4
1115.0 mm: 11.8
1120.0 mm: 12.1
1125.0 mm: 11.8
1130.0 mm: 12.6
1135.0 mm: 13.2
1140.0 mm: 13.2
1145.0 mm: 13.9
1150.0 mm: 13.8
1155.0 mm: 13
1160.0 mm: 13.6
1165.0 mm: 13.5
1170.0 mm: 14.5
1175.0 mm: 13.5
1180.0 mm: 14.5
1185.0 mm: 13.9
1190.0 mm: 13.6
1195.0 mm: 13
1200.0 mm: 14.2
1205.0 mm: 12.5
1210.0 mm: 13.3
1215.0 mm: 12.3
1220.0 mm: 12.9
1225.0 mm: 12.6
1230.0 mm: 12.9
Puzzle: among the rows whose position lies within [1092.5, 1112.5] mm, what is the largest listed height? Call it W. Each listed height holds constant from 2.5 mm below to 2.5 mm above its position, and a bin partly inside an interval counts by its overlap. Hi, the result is 11.9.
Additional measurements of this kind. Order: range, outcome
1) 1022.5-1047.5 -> 13.3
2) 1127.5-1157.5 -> 13.9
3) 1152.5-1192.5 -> 14.5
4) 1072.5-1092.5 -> 12.6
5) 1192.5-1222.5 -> 14.2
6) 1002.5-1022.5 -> 13.2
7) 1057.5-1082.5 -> 12.9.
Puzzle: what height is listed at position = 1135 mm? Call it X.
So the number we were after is 13.2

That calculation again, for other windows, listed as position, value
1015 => 12.9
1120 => 12.1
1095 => 11.9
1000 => 12.5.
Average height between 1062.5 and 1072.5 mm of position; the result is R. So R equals 12.3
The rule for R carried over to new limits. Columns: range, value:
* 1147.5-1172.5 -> 13.7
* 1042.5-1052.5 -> 13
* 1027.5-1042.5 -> 12.6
